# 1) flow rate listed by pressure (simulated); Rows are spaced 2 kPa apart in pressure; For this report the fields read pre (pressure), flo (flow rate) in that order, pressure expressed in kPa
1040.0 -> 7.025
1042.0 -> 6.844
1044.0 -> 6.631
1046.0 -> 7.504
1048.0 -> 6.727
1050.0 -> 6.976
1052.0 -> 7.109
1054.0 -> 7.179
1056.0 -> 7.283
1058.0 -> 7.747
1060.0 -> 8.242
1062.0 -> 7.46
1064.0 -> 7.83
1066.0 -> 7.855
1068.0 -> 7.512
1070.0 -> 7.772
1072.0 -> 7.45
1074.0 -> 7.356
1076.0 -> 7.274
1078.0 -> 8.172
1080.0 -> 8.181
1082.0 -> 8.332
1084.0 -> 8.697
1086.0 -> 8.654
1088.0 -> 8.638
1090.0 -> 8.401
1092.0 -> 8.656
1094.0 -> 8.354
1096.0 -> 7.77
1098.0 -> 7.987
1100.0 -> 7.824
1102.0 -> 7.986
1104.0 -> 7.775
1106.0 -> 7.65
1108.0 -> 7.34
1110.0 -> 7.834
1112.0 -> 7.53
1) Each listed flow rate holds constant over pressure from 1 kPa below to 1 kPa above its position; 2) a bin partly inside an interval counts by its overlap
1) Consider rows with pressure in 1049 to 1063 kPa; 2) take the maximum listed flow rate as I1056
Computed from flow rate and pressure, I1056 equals 8.242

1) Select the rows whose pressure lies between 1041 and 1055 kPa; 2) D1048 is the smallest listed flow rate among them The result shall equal 6.631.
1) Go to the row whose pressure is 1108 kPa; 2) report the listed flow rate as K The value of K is 7.34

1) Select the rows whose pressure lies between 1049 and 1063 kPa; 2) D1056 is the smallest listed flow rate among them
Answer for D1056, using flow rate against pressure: 6.976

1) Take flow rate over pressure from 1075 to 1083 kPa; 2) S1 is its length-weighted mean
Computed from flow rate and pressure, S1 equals 7.99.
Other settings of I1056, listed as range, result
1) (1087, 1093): 8.656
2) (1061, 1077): 7.855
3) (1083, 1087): 8.697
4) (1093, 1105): 8.354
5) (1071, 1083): 8.332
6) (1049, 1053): 7.109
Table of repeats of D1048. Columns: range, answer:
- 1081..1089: 8.332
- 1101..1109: 7.34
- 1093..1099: 7.77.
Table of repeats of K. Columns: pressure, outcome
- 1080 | 8.181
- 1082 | 8.332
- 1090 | 8.401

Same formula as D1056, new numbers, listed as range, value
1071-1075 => 7.356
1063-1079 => 7.274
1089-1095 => 8.354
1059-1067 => 7.46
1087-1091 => 8.401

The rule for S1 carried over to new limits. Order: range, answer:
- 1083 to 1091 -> 8.6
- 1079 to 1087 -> 8.47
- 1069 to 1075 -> 7.53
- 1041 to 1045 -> 6.74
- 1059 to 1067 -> 7.85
